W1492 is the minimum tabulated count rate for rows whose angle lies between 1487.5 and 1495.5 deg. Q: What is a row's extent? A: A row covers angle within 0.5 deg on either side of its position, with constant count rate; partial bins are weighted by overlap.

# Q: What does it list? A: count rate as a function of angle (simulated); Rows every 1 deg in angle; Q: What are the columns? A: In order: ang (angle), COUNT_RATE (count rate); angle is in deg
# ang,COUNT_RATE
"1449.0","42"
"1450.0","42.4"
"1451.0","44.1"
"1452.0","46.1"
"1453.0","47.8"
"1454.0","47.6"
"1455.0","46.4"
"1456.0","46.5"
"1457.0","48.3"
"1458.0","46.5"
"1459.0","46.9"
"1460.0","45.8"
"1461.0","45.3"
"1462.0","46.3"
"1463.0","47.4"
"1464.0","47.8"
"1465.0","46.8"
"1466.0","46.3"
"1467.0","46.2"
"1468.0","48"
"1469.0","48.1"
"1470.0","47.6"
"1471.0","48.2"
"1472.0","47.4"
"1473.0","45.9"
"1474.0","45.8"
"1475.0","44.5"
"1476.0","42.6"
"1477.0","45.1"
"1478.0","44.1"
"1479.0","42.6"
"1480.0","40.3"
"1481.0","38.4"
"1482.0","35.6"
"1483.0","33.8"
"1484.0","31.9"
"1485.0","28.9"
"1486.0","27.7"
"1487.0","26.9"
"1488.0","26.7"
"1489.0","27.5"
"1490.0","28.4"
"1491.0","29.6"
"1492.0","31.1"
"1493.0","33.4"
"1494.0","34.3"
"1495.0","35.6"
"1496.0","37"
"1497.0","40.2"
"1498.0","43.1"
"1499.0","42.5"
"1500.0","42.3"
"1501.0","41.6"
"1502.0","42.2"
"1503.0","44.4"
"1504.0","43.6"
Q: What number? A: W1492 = 26.7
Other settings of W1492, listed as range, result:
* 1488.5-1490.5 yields 27.5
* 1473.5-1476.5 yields 42.6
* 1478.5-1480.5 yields 40.3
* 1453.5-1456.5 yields 46.4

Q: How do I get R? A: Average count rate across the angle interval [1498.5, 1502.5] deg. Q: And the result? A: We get 42.2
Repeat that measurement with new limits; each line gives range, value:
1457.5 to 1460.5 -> 46.4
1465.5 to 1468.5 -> 46.8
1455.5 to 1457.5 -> 47.4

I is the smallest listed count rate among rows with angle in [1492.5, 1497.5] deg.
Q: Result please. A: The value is 33.4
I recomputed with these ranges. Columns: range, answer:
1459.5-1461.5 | 45.3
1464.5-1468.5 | 46.2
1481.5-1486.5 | 27.7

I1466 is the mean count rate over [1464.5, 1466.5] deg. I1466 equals 46.5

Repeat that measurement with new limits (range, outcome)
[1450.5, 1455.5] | 46.4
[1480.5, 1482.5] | 37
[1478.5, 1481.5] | 40.4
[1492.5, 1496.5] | 35.1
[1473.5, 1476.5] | 44.3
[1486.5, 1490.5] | 27.4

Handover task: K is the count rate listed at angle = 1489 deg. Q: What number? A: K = 27.5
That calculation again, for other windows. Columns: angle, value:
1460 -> 45.8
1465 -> 46.8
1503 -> 44.4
